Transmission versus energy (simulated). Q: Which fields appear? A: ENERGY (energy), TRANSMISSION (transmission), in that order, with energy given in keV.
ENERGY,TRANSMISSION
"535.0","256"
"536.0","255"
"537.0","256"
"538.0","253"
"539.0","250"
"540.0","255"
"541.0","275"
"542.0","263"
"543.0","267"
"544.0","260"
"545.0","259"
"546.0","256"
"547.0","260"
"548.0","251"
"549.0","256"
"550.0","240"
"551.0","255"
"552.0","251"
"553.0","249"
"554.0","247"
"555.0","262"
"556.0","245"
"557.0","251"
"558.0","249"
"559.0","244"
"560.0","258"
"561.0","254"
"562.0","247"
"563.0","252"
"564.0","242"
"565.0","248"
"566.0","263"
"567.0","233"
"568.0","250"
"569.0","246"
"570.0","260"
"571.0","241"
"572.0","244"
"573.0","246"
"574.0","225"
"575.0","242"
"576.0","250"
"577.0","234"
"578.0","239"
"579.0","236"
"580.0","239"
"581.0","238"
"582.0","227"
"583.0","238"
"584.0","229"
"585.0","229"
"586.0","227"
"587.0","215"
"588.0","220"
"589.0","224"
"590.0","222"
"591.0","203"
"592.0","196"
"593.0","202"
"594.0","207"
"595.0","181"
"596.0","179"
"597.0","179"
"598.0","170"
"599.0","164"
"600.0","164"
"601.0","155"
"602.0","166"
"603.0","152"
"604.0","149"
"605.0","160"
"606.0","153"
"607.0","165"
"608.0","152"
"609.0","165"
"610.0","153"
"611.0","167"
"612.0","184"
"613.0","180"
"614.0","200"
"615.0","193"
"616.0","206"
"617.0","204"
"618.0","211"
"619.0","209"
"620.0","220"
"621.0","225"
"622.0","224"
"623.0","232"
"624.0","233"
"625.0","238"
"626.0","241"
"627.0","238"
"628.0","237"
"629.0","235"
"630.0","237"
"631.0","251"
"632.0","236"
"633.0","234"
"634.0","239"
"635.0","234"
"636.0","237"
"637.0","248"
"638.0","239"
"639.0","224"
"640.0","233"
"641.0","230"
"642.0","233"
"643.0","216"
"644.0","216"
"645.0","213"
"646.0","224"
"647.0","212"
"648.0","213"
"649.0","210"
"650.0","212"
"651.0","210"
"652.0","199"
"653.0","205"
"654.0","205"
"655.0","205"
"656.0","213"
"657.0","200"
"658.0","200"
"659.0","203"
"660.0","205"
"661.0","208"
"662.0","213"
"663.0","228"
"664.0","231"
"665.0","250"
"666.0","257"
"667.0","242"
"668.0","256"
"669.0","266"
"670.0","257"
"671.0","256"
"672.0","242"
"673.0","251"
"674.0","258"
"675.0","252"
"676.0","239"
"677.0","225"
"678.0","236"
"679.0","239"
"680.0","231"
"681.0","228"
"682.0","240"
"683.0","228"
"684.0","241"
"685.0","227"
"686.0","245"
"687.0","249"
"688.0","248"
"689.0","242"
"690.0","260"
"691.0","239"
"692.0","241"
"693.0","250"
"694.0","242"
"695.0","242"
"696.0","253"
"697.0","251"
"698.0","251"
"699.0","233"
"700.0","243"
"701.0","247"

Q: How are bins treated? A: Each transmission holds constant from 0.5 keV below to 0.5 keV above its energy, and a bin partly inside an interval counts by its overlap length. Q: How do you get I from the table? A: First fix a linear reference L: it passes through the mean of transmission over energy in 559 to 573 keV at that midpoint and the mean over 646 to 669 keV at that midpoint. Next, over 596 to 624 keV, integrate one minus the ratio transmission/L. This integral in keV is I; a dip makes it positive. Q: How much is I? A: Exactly 6.2 keV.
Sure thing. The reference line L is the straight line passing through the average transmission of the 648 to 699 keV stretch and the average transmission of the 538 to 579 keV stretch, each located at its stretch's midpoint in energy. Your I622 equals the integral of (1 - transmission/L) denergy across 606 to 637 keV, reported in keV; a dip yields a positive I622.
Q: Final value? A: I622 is 3.7 keV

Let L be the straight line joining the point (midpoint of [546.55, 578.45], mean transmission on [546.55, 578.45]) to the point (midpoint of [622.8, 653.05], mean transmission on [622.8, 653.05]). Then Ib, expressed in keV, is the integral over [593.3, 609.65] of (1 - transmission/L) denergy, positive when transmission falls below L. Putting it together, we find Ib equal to 4.89 keV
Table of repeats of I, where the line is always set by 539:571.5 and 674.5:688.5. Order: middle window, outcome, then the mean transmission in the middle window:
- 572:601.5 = 4.2 keV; 214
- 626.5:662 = 3.0 keV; 221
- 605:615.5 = 3.2 keV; 171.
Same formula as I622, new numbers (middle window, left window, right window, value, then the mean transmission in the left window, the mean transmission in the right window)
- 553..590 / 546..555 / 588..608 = -3.8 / 252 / 179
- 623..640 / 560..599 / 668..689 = -0.1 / 228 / 243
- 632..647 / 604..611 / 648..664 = -3.0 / 158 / 209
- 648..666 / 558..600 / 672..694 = 1.9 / 227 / 241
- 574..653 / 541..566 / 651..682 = 10.0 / 253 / 230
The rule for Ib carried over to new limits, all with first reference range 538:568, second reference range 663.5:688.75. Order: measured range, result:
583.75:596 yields 1.9 keV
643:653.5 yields 1.5 keV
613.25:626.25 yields 1.6 keV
